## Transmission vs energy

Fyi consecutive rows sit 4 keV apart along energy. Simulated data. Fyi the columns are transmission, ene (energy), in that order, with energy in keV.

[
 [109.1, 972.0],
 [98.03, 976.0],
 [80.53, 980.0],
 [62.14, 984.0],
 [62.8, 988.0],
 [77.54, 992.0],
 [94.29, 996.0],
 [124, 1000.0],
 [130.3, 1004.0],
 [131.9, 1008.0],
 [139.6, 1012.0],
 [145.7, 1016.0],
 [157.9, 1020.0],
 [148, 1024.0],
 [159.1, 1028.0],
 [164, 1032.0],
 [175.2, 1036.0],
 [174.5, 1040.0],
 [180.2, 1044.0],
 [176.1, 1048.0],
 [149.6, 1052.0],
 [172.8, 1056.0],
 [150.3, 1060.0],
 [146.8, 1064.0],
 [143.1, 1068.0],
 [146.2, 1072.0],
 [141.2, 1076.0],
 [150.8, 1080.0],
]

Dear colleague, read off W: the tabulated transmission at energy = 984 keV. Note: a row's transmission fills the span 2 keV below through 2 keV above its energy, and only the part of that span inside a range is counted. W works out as 62.14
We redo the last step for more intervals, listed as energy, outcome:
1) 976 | 98.03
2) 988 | 62.8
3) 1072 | 146.2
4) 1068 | 143.1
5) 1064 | 146.8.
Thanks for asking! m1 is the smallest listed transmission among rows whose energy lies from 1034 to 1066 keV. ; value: 146.8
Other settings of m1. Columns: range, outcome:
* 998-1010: 124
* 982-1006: 62.14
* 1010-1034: 139.6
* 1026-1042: 159.1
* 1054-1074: 143.1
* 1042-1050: 176.1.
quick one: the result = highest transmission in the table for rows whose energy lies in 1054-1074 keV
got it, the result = 172.8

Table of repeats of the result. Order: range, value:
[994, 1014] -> 139.6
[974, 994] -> 98.03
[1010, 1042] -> 175.2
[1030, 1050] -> 180.2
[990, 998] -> 94.29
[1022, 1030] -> 159.1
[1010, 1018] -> 145.7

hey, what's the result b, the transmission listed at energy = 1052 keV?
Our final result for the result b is 149.6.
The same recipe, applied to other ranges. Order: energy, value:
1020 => 157.9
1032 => 164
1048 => 176.1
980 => 80.53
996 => 94.29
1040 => 174.5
